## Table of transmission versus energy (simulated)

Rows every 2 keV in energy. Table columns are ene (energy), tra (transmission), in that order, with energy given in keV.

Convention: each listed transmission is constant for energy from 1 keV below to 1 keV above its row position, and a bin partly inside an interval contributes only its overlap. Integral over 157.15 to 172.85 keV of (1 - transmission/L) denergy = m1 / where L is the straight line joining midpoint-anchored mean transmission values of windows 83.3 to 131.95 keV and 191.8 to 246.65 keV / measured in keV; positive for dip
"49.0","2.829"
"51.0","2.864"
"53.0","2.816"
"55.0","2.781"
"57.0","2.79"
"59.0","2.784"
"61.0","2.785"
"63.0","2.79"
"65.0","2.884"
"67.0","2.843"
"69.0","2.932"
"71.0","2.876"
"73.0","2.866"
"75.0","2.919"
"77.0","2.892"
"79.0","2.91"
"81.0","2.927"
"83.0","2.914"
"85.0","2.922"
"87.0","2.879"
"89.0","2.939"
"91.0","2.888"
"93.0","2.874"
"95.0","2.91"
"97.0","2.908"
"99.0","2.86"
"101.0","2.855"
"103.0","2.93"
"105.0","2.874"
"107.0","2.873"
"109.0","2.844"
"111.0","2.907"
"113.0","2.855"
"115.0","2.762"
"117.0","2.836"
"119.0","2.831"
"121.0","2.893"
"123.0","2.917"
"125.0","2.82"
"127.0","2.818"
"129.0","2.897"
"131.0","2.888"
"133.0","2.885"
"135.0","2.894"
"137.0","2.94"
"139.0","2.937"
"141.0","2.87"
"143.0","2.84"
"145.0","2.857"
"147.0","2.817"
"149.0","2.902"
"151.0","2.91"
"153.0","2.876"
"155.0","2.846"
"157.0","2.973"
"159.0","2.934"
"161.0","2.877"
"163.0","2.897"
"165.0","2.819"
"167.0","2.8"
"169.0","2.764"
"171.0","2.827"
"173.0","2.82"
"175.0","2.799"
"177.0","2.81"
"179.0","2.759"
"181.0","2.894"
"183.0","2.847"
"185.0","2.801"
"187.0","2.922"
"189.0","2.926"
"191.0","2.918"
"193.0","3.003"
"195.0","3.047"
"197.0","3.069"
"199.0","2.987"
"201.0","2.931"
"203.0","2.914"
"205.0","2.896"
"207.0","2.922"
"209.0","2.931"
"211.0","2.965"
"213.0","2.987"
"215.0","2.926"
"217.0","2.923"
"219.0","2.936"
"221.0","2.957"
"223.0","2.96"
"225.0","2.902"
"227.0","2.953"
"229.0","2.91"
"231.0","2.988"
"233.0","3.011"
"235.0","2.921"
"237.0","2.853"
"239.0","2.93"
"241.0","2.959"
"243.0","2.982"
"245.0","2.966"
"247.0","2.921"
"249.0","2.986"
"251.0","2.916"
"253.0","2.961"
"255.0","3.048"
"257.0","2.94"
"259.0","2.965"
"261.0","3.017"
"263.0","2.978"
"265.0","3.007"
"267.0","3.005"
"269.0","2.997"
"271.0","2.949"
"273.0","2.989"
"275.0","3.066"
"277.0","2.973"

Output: 0.3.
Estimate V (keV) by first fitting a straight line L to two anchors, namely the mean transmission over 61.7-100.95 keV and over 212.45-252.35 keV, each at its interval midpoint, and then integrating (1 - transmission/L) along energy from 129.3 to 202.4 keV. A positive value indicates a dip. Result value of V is 0.85 keV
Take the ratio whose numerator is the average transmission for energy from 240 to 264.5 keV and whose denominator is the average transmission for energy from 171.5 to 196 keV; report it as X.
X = 1.03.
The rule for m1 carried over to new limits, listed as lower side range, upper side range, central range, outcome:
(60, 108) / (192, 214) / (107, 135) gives 0.5 keV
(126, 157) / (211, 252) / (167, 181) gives 0.5 keV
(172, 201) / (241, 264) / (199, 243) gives 0.0 keV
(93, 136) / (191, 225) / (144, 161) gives 0.1 keV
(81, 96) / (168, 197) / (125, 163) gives 0.0 keV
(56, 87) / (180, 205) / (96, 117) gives 0.2 keV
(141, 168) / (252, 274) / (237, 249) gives 0.1 keV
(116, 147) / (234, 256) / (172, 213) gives 0.1 keV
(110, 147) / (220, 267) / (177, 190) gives 0.3 keV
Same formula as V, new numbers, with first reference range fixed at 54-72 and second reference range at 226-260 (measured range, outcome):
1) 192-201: -0.3 keV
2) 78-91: -0.3 keV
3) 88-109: -0.3 keV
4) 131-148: 0.0 keV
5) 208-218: 0.0 keV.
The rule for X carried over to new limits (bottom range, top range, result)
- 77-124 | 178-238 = 1.02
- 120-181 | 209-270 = 1.03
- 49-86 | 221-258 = 1.03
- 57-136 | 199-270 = 1.03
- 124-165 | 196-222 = 1.02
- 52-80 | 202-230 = 1.03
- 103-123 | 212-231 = 1.03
